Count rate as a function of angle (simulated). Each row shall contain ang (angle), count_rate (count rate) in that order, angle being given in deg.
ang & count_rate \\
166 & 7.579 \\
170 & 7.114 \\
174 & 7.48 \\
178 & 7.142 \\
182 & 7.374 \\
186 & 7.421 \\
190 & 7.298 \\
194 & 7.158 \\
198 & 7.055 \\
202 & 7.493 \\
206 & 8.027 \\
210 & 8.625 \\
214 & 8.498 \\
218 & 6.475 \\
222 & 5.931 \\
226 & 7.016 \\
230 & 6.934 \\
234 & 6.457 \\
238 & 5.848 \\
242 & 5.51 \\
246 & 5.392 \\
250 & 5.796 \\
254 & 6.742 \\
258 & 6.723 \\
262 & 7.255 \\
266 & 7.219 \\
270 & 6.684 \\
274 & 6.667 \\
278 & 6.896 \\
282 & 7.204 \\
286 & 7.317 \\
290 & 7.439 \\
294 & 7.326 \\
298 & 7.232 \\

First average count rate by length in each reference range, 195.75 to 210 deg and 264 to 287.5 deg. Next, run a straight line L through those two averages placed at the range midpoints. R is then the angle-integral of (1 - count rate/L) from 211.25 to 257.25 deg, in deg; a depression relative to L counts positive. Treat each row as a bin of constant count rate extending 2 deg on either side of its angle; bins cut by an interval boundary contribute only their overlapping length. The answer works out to 5.8 deg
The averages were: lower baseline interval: 7.67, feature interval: 6.46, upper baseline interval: 6.99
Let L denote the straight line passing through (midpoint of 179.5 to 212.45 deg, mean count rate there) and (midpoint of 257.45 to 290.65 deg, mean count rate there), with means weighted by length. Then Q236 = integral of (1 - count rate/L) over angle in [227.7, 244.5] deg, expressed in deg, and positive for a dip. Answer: 2.6 deg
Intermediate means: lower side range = 7.56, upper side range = 7.04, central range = 6.18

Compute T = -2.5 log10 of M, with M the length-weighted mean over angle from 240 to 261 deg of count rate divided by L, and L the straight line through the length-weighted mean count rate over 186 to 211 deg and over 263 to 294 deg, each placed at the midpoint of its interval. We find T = 0.19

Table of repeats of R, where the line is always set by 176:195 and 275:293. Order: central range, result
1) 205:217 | -1.6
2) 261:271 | 0.2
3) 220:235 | 1.3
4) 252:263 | 0.5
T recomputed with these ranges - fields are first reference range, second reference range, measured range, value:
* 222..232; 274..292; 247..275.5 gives 0.051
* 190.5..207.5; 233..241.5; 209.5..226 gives -0.076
